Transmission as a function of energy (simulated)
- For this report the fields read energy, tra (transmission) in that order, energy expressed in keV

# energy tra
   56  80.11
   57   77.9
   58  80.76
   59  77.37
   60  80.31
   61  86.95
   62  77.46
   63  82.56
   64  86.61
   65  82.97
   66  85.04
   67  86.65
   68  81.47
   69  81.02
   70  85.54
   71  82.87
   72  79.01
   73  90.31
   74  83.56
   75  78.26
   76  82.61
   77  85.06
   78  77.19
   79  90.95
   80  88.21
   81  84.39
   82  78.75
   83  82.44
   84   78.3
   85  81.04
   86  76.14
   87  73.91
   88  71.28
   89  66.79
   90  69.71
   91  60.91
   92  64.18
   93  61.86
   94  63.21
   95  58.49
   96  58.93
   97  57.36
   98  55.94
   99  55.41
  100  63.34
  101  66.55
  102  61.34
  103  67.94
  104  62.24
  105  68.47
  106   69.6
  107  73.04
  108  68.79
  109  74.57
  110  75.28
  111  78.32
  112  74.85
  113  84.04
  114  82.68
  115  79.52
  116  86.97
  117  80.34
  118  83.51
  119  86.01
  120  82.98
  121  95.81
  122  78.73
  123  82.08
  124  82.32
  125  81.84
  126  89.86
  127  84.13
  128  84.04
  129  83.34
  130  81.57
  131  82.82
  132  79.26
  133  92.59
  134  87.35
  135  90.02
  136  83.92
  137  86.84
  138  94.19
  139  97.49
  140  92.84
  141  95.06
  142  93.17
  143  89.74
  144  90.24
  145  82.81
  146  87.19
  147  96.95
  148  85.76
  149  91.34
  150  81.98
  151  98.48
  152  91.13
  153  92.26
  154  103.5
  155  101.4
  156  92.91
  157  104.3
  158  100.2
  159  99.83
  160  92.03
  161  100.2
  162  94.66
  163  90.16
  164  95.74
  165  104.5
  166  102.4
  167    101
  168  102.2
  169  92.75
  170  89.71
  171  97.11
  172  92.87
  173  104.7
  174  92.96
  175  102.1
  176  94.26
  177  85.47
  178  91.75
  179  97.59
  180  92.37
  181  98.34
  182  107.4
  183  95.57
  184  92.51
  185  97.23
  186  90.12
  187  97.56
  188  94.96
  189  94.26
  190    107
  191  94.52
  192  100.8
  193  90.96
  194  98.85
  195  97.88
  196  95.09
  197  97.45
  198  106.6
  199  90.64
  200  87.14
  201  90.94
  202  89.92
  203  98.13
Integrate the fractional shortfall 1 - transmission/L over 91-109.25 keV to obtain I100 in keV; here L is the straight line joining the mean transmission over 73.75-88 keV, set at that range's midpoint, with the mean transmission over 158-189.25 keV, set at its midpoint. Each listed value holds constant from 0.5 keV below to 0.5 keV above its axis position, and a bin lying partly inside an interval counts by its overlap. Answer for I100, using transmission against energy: 4.5 keV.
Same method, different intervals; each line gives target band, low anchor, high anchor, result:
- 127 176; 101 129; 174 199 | -3.0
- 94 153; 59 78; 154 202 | 6.2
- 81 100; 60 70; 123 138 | 3.7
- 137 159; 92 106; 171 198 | -3.1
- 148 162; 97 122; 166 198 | -1.2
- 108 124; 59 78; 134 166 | 1.4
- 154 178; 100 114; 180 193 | -1.8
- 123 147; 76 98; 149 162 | 0.4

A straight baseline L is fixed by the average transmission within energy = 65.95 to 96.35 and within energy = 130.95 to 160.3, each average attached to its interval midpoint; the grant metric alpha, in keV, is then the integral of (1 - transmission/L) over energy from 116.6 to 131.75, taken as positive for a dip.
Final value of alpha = 0.5 keV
